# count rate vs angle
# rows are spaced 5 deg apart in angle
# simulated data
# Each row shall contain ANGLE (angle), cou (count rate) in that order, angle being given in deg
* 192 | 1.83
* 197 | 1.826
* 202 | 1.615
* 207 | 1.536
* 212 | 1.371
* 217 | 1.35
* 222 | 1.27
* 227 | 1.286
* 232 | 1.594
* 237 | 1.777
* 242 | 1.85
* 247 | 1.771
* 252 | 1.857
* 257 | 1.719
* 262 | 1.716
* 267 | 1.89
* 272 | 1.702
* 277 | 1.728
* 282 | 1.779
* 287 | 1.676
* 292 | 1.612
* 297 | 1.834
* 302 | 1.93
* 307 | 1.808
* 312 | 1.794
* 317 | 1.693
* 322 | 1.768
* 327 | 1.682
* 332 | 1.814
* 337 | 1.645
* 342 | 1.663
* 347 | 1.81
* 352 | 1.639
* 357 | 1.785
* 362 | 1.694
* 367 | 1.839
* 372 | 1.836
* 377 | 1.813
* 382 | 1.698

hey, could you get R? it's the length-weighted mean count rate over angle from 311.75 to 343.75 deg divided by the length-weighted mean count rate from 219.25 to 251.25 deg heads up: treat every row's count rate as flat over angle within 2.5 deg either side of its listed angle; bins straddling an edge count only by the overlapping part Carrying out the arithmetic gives 1.1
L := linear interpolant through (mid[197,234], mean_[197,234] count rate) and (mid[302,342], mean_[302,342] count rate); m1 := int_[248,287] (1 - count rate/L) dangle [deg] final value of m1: -4.04 deg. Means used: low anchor 1.46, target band 1.76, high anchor 1.75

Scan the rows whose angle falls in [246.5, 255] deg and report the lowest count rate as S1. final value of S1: 1.771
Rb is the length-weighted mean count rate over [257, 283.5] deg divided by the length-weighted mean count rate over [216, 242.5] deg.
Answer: 1.2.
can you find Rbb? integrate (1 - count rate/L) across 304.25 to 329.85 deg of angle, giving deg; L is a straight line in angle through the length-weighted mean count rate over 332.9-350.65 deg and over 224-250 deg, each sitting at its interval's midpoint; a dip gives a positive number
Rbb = -0.8 deg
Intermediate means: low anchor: 1.65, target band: 1.75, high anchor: 1.71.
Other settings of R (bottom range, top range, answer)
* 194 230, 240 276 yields 1.21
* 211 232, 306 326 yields 1.30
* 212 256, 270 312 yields 1.11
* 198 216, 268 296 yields 1.13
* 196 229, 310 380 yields 1.20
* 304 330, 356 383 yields 1.02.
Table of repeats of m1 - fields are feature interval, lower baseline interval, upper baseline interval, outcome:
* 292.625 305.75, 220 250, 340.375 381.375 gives -1.2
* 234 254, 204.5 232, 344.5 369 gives -4.9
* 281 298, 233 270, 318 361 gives 0.5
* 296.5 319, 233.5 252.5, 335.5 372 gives -0.7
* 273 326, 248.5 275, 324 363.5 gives -0.3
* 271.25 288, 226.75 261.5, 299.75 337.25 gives 0.2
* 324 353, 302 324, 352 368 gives 0.8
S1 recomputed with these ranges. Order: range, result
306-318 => 1.693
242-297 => 1.612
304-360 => 1.639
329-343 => 1.645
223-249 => 1.286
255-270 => 1.716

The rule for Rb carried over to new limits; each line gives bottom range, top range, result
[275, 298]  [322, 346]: 1.00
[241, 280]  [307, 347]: 0.98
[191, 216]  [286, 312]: 1.11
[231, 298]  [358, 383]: 1.02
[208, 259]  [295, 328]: 1.13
